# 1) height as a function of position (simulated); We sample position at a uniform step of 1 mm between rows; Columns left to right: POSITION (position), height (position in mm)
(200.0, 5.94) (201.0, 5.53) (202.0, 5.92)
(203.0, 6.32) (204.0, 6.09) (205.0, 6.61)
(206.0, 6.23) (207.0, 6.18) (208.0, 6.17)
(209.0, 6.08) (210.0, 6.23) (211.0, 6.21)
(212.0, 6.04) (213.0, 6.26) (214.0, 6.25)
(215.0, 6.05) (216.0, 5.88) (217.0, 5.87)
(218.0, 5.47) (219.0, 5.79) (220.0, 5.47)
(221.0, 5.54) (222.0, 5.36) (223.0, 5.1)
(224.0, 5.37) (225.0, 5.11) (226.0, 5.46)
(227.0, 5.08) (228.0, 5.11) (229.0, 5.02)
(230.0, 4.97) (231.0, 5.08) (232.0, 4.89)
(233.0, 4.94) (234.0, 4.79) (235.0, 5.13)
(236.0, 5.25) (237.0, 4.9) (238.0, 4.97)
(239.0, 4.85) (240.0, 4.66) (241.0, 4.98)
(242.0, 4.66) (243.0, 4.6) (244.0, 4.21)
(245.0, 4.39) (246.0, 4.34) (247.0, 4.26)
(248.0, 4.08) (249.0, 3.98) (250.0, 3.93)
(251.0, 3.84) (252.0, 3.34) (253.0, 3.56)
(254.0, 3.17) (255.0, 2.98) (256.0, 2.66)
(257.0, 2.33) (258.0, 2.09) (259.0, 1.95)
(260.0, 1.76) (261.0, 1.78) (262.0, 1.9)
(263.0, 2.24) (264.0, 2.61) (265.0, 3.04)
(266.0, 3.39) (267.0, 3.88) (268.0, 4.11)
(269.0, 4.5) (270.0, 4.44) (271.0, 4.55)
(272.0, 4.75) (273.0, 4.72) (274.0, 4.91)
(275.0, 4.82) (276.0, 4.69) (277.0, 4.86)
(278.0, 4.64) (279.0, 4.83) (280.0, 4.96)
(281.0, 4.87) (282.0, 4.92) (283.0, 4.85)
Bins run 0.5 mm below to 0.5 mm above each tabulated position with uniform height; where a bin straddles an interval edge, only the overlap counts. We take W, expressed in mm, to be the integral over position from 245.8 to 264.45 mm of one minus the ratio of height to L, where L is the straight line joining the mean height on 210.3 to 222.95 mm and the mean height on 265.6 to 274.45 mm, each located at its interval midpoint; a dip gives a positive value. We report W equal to 7.1 mm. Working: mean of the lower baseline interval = 5.83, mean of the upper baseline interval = 4.37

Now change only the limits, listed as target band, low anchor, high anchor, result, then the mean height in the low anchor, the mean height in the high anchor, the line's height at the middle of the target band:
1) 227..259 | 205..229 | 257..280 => 3.4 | 5.76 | 3.66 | 4.7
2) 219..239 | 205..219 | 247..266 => -1.2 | 6.08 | 2.9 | 4.86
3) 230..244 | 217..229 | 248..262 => -2.0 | 5.36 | 2.88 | 4.28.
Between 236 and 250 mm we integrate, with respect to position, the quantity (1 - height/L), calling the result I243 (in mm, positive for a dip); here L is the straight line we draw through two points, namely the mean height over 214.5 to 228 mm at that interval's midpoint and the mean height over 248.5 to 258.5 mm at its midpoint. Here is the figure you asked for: -2.1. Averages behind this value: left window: 5.49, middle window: 4.53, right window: 3.19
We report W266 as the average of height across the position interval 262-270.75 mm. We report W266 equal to 3.46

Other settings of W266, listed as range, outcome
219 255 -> 4.69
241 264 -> 3.3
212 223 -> 5.77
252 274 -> 3.21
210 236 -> 5.46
